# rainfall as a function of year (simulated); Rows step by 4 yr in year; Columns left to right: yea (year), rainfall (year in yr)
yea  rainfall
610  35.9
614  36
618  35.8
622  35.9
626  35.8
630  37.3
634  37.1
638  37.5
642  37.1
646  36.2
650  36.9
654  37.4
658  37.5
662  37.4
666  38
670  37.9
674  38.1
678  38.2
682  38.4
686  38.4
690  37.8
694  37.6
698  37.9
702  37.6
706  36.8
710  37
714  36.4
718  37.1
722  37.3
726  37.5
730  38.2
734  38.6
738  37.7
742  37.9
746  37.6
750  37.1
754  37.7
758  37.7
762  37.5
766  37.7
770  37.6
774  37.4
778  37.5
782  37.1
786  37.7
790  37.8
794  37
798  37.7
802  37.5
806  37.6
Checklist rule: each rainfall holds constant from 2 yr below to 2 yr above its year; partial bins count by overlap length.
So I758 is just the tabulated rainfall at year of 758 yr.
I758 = 37.7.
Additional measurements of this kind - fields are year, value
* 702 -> 37.6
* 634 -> 37.1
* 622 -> 35.9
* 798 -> 37.7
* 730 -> 38.2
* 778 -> 37.5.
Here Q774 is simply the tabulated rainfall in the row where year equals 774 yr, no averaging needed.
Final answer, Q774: 37.4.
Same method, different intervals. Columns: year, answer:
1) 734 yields 38.6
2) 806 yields 37.6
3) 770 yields 37.6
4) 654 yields 37.4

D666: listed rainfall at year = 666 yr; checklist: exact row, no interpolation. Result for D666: 38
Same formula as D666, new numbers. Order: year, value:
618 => 35.8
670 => 37.9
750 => 37.1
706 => 36.8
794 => 37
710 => 37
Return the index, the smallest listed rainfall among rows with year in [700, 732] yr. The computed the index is 36.4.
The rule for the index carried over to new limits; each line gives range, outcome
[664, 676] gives 37.9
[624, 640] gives 35.8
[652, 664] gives 37.4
